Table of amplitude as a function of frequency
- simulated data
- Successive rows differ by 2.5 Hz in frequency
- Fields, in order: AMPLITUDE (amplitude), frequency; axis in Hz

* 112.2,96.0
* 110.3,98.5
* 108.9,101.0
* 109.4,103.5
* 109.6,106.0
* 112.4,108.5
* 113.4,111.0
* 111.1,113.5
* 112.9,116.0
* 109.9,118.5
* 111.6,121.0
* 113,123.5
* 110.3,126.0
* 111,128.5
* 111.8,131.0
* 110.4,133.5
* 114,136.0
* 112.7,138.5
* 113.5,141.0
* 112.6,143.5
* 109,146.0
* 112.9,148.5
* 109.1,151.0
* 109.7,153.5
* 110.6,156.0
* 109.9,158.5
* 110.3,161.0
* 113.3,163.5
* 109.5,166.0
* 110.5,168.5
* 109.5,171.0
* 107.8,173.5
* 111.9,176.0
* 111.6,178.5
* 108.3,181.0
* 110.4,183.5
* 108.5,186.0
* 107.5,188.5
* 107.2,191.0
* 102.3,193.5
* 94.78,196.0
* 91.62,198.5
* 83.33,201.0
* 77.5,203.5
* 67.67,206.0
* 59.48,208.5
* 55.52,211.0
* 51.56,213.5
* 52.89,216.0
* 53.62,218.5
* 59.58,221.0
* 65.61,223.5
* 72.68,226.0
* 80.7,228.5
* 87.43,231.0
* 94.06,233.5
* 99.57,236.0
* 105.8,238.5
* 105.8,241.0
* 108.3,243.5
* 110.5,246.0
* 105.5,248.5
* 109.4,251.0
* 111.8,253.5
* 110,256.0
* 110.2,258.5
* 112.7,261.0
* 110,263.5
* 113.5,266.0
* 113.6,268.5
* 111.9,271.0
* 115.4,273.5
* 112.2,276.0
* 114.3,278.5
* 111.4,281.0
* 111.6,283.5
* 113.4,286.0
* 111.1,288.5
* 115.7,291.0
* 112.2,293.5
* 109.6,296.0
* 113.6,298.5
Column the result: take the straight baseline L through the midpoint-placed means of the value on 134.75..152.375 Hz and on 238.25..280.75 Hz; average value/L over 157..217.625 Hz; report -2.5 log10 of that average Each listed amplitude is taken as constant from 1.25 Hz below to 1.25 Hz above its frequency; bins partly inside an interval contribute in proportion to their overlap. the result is 0.18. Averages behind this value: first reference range 112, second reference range 111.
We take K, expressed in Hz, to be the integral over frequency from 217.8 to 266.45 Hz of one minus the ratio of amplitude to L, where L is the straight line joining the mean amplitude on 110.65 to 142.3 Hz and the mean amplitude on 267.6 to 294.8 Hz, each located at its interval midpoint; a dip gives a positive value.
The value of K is 7.0 Hz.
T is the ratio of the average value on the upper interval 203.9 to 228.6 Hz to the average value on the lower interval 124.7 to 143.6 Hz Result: 0.5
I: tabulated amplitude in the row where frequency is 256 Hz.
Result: 110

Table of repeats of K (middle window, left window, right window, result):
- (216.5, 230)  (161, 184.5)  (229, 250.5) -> 4.90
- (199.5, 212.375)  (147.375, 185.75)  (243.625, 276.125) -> 4.85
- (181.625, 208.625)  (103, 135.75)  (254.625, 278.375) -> 4.41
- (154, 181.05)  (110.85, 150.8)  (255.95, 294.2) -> 0.39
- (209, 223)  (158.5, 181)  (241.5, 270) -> 6.96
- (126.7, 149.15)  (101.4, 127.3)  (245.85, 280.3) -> -0.12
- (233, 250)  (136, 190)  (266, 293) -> 1.13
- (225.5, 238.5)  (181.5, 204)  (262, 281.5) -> 2.02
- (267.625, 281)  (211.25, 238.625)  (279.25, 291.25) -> -1.02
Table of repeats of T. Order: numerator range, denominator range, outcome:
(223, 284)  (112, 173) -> 0.94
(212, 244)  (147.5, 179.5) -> 0.71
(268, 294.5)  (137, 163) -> 1.02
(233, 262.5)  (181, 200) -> 1.04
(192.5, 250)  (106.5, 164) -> 0.74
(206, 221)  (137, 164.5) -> 0.50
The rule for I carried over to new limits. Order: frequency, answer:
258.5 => 110.2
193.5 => 102.3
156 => 110.6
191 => 107.2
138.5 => 112.7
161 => 110.3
